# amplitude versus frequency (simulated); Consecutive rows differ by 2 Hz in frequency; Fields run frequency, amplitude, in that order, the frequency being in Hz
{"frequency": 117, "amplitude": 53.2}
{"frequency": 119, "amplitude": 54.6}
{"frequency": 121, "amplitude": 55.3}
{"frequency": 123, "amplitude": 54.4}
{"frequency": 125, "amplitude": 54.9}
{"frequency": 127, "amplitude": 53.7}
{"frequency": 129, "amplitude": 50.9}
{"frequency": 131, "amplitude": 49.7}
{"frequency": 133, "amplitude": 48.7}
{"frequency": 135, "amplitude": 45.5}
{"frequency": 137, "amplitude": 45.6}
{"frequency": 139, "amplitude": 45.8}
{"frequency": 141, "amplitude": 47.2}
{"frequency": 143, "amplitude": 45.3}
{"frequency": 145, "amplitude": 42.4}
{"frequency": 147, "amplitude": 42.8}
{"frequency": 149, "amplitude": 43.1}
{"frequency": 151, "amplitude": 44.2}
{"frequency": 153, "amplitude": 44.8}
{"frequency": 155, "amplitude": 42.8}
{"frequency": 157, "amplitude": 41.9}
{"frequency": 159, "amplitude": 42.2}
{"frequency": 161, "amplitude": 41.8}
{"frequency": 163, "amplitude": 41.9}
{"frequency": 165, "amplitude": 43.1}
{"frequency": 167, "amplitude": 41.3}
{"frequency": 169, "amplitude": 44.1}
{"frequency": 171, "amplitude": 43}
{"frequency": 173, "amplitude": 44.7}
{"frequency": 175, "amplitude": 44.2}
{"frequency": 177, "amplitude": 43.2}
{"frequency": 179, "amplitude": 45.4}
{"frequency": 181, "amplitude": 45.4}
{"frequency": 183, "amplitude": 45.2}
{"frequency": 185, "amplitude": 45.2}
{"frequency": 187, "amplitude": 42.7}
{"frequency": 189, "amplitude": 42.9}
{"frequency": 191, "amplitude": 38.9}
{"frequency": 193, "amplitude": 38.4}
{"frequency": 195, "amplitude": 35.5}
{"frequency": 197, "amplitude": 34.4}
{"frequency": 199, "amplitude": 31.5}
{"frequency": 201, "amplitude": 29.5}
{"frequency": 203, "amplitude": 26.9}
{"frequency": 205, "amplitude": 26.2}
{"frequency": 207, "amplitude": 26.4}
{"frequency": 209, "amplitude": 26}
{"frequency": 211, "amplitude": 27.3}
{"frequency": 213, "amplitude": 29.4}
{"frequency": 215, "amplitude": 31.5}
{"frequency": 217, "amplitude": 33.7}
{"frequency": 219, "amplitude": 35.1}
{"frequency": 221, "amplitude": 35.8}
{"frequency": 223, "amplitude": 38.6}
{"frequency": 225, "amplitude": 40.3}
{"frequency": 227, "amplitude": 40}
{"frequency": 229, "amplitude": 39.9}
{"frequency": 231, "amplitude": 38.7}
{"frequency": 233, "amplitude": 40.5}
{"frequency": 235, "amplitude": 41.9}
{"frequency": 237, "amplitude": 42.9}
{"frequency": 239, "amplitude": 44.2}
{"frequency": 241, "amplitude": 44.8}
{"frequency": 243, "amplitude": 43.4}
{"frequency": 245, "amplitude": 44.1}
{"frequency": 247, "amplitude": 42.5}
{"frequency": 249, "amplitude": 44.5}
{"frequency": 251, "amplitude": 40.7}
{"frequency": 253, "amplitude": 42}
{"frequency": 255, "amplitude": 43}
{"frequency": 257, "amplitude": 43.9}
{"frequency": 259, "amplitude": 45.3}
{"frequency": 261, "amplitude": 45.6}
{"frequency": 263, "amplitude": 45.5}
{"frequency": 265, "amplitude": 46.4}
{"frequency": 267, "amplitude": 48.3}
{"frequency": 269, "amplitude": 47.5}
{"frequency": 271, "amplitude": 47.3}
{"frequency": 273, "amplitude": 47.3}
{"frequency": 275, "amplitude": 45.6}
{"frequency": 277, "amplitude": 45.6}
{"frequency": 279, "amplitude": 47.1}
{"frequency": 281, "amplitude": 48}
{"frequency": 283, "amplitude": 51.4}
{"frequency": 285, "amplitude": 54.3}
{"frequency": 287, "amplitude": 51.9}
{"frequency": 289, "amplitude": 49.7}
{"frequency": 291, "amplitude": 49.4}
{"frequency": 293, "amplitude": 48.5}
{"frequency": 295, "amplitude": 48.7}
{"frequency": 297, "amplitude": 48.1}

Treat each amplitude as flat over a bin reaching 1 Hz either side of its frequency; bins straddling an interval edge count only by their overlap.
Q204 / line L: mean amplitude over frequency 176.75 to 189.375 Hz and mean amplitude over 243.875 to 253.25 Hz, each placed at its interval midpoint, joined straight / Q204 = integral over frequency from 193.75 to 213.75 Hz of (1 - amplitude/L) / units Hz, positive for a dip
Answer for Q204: 6.60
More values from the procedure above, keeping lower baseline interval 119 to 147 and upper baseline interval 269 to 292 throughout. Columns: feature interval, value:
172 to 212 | 9.8 Hz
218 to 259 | 6.3 Hz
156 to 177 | 2.7 Hz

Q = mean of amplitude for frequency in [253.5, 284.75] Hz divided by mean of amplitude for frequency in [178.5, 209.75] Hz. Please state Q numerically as 1.29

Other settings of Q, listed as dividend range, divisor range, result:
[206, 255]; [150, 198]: 0.90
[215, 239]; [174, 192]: 0.89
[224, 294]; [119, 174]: 0.98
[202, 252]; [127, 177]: 0.83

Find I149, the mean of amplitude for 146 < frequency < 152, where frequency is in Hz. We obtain 43.4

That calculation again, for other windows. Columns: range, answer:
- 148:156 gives 43.7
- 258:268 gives 46.2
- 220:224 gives 37.2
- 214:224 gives 34.9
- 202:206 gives 26.5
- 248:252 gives 42.6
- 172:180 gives 44.4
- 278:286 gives 50.2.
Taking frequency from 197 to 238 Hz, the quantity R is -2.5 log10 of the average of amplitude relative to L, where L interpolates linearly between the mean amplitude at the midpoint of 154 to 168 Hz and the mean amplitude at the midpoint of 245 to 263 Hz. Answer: 0.253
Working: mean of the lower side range 42.1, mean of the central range 34.1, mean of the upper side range 43.6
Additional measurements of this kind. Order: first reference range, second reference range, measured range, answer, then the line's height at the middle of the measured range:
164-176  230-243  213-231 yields 0.16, 42.5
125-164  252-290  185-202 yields 0.23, 46.2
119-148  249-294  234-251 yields 0.10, 47.4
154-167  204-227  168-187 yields -0.14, 39.1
